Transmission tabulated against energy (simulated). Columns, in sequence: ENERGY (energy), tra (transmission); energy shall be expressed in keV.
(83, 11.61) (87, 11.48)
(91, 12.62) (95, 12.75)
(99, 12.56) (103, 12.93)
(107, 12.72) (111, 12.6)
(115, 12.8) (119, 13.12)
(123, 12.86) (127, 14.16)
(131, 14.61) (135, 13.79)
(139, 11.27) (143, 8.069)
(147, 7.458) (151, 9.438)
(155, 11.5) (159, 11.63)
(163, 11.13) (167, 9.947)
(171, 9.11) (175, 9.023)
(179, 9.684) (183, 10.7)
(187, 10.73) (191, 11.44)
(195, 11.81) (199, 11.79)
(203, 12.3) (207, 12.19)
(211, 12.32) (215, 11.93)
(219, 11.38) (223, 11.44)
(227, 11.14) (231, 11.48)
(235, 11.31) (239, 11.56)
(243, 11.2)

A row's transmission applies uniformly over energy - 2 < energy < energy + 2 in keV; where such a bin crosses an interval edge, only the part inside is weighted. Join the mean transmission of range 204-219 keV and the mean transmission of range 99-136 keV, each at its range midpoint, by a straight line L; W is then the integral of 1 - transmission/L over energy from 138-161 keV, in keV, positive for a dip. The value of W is 5.4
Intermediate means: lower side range 13.2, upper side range 12.1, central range 9.83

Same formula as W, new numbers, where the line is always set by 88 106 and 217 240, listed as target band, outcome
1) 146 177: 5.3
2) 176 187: 1.5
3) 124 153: 2.2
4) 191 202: -0.1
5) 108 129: -1.1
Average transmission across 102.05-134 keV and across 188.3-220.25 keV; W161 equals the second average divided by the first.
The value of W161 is 0.9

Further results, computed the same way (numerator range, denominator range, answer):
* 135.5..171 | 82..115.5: 0.82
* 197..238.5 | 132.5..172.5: 1.13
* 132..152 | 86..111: 0.82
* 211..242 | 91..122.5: 0.90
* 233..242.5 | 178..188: 1.10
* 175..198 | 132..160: 1.02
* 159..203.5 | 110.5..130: 0.81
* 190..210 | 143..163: 1.20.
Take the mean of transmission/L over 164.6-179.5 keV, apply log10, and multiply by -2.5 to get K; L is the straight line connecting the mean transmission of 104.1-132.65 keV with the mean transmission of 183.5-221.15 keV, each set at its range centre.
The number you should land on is 0.28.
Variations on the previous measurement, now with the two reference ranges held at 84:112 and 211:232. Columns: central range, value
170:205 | 0.10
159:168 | 0.11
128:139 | -0.12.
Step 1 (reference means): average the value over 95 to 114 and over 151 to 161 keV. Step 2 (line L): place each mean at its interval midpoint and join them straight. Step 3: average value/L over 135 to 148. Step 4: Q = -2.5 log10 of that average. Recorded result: 0.18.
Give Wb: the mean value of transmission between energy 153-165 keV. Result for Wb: 11.4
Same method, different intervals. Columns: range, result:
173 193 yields 10.3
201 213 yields 12.3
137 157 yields 9.55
